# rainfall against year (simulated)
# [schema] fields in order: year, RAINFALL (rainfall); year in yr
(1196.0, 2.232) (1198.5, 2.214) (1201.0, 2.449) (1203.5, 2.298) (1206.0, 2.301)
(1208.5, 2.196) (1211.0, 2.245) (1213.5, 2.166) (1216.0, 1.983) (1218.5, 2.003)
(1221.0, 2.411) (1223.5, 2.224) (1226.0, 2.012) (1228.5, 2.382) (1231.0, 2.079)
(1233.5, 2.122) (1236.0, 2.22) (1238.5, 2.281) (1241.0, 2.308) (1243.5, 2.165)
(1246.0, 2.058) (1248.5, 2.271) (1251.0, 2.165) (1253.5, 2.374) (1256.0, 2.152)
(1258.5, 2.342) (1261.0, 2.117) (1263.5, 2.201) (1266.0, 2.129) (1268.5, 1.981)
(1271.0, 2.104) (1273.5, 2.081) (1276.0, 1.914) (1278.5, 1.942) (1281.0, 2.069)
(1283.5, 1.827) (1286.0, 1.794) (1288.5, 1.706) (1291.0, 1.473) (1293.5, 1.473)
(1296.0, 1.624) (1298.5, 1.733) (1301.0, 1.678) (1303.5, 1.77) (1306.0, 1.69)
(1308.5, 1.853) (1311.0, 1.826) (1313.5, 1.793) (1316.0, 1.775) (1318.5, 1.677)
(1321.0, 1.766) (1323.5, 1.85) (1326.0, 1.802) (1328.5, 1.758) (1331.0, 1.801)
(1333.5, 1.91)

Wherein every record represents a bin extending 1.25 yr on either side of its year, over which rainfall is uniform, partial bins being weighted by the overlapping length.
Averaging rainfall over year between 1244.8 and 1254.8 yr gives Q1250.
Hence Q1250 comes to 2.22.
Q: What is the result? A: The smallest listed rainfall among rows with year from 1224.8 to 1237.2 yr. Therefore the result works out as 2.012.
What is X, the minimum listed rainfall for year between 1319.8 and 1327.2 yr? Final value 1.766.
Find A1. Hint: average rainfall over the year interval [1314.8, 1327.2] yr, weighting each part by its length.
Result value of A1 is 1.77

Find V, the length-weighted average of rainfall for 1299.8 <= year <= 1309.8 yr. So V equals 1.75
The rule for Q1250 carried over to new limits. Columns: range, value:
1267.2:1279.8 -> 2.01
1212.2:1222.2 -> 2.14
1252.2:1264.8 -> 2.24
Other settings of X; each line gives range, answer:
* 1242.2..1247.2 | 2.058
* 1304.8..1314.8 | 1.69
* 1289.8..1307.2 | 1.473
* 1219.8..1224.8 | 2.224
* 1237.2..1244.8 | 2.165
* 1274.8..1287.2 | 1.794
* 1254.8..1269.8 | 1.981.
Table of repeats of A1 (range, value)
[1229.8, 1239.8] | 2.18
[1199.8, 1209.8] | 2.31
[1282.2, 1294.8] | 1.66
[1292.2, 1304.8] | 1.66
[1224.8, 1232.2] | 2.16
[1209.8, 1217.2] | 2.13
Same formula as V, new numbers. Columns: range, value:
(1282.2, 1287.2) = 1.81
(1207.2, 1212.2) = 2.22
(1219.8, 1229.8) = 2.26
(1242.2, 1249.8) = 2.17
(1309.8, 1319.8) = 1.77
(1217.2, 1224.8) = 2.21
